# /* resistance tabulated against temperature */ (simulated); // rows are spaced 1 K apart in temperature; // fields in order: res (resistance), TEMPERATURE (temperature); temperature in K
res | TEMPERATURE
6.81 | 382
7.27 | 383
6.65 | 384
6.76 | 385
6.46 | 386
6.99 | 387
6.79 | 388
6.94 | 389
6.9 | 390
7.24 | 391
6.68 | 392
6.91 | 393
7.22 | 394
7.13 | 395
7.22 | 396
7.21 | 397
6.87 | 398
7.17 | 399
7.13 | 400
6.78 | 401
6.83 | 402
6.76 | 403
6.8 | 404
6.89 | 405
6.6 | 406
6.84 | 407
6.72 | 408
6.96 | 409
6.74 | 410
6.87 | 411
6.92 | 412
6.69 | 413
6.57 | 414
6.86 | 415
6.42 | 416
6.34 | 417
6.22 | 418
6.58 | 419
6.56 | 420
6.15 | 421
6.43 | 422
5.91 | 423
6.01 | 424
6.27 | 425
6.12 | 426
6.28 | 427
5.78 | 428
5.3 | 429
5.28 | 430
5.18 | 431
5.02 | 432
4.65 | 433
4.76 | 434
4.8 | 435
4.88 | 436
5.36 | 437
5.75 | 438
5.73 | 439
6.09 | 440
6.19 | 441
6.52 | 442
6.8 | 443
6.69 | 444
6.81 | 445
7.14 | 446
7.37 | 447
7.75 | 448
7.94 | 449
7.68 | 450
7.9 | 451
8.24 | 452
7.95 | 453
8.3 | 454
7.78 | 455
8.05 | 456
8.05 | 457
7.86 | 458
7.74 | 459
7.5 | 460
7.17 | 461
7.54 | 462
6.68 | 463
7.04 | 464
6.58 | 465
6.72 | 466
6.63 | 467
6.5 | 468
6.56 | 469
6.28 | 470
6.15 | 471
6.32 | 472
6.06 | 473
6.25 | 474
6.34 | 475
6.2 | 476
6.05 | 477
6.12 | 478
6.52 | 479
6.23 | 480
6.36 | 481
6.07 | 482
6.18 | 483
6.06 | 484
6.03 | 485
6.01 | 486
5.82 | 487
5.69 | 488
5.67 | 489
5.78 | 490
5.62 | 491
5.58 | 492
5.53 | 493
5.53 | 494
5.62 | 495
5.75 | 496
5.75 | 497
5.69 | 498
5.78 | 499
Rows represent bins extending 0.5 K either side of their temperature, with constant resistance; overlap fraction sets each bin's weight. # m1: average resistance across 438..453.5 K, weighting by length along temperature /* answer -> 7.08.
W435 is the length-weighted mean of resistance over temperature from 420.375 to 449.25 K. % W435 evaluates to 6.02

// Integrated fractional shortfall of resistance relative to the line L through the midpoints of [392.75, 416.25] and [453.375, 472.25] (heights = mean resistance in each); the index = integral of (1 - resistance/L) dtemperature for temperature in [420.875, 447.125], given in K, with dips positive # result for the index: 4.3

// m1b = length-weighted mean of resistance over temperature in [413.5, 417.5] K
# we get 6.55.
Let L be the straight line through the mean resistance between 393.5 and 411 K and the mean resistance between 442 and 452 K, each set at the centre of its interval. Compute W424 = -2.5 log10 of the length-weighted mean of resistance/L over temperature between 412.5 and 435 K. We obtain 0.20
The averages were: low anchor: 6.93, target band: 5.95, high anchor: 7.35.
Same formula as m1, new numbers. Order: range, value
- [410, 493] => 6.45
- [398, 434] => 6.35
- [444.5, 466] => 7.55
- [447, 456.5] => 7.92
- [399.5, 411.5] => 6.83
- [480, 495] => 5.86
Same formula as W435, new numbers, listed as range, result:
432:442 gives 5.4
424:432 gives 5.72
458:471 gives 6.92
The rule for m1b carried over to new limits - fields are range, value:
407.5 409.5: 6.84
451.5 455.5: 8.07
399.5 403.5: 6.88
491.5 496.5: 5.6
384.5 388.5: 6.75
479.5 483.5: 6.21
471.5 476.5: 6.23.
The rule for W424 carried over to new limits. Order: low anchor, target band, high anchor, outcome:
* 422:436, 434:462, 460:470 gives -0.128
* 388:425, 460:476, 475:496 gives -0.083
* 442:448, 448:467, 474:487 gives -0.132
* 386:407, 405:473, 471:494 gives -0.022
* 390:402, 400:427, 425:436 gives -0.070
